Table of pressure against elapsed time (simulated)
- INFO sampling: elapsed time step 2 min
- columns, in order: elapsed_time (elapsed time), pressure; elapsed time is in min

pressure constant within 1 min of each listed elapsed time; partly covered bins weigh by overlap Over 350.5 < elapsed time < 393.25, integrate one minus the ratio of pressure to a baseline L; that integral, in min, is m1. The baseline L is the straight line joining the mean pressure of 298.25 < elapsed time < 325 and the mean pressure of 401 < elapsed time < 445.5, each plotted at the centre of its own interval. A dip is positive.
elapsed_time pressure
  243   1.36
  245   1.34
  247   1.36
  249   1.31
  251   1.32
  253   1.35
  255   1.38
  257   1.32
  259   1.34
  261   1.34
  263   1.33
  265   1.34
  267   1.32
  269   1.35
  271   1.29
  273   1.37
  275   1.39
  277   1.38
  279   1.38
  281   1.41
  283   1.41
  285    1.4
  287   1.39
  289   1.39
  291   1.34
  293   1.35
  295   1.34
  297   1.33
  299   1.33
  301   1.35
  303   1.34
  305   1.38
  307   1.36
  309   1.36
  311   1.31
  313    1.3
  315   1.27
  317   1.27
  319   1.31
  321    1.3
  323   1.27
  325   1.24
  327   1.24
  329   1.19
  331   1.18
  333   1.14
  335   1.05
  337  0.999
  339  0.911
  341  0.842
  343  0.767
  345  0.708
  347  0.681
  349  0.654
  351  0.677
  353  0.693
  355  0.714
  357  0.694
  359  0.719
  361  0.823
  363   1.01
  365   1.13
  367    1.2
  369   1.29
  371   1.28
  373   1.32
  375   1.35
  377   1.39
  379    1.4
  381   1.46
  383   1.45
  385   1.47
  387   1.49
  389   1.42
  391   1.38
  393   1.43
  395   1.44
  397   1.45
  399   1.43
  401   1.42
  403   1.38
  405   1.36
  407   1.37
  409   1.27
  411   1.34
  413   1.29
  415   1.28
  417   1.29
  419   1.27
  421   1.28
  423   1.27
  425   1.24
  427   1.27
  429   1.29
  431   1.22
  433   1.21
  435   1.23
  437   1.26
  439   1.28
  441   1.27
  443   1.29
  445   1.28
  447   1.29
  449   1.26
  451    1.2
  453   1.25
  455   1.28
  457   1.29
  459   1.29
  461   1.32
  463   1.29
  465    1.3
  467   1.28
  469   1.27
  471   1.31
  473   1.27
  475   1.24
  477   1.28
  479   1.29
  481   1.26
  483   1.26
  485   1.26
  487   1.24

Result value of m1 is 4.1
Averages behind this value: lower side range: 1.32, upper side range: 1.29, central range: 1.17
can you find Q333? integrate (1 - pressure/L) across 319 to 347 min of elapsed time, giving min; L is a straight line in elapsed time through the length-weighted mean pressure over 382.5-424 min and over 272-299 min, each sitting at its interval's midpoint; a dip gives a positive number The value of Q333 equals 6.4 min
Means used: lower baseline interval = 1.37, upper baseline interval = 1.37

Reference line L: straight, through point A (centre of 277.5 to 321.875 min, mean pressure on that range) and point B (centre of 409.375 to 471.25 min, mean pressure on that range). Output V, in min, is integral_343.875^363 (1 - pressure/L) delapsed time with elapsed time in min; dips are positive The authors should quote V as 8.6 min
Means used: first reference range 1.35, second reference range 1.27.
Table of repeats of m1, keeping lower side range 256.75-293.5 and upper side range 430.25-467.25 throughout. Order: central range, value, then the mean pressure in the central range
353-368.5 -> 4.9 min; 0.898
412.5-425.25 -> 0.1 min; 1.28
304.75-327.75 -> 0.7 min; 1.3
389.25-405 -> -1.5 min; 1.41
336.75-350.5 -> 5.7 min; 0.779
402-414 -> -0.4 min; 1.34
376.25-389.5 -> -1.4 min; 1.44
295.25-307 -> 0.0 min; 1.35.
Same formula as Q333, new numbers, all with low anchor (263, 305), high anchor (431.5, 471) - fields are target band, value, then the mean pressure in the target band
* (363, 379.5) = 0.49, 1.27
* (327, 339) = 2.05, 1.11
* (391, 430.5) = -1.29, 1.33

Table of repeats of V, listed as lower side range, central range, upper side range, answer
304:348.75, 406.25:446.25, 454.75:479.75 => -1.1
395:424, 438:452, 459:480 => 0.4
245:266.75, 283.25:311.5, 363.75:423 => -0.3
